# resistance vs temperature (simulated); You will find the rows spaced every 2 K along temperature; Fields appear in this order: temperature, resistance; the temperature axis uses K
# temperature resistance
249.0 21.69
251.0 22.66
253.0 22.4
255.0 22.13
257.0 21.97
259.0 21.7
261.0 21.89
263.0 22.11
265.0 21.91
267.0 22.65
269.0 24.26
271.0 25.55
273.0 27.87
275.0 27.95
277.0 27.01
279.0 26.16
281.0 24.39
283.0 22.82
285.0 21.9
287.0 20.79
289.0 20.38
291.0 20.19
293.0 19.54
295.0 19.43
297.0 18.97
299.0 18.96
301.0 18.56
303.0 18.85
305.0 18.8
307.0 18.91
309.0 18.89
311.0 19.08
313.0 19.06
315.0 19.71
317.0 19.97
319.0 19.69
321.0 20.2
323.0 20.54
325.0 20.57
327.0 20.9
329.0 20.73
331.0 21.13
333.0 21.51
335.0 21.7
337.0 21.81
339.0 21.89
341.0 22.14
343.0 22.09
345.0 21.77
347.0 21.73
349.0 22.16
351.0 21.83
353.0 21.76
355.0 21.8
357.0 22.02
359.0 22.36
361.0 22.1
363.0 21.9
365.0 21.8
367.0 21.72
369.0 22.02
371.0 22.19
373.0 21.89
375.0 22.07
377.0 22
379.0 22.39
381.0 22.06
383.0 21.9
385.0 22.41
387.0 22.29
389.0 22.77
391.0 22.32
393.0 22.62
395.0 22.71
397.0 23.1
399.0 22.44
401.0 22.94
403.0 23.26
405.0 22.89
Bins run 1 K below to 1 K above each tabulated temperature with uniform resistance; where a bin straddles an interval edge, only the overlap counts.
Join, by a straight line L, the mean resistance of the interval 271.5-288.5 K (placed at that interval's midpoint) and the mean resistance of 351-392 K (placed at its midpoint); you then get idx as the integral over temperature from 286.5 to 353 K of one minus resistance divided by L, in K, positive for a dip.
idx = 8.9 K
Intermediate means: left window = 24.7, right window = 22.1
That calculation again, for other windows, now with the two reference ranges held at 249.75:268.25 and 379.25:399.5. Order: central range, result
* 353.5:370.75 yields 0.33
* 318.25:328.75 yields 0.89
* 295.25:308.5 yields 2.02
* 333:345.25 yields 0.26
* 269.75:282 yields -2.33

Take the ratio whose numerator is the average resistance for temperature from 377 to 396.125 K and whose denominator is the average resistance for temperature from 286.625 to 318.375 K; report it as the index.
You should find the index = 1.16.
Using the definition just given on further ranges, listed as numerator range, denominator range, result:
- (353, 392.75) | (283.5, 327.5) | 1.12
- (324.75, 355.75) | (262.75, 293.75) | 0.92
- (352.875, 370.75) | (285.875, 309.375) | 1.13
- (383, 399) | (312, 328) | 1.12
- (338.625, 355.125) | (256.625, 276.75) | 0.91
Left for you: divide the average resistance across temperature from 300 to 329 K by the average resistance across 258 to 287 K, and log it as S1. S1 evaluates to 0.82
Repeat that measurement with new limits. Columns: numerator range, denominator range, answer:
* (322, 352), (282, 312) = 1.09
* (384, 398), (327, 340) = 1.06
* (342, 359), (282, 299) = 1.07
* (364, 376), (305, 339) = 1.08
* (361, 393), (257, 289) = 0.93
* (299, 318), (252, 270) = 0.85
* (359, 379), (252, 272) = 0.97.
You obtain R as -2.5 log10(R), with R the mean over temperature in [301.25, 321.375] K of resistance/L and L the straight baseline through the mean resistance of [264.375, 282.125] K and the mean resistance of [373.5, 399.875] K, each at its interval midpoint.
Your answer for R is 0.25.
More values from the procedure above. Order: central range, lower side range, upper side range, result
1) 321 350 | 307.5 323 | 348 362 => -0.032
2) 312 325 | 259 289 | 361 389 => 0.160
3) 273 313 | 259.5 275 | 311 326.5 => 0.039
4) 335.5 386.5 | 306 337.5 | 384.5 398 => -0.021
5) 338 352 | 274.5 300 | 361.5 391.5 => 0.008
